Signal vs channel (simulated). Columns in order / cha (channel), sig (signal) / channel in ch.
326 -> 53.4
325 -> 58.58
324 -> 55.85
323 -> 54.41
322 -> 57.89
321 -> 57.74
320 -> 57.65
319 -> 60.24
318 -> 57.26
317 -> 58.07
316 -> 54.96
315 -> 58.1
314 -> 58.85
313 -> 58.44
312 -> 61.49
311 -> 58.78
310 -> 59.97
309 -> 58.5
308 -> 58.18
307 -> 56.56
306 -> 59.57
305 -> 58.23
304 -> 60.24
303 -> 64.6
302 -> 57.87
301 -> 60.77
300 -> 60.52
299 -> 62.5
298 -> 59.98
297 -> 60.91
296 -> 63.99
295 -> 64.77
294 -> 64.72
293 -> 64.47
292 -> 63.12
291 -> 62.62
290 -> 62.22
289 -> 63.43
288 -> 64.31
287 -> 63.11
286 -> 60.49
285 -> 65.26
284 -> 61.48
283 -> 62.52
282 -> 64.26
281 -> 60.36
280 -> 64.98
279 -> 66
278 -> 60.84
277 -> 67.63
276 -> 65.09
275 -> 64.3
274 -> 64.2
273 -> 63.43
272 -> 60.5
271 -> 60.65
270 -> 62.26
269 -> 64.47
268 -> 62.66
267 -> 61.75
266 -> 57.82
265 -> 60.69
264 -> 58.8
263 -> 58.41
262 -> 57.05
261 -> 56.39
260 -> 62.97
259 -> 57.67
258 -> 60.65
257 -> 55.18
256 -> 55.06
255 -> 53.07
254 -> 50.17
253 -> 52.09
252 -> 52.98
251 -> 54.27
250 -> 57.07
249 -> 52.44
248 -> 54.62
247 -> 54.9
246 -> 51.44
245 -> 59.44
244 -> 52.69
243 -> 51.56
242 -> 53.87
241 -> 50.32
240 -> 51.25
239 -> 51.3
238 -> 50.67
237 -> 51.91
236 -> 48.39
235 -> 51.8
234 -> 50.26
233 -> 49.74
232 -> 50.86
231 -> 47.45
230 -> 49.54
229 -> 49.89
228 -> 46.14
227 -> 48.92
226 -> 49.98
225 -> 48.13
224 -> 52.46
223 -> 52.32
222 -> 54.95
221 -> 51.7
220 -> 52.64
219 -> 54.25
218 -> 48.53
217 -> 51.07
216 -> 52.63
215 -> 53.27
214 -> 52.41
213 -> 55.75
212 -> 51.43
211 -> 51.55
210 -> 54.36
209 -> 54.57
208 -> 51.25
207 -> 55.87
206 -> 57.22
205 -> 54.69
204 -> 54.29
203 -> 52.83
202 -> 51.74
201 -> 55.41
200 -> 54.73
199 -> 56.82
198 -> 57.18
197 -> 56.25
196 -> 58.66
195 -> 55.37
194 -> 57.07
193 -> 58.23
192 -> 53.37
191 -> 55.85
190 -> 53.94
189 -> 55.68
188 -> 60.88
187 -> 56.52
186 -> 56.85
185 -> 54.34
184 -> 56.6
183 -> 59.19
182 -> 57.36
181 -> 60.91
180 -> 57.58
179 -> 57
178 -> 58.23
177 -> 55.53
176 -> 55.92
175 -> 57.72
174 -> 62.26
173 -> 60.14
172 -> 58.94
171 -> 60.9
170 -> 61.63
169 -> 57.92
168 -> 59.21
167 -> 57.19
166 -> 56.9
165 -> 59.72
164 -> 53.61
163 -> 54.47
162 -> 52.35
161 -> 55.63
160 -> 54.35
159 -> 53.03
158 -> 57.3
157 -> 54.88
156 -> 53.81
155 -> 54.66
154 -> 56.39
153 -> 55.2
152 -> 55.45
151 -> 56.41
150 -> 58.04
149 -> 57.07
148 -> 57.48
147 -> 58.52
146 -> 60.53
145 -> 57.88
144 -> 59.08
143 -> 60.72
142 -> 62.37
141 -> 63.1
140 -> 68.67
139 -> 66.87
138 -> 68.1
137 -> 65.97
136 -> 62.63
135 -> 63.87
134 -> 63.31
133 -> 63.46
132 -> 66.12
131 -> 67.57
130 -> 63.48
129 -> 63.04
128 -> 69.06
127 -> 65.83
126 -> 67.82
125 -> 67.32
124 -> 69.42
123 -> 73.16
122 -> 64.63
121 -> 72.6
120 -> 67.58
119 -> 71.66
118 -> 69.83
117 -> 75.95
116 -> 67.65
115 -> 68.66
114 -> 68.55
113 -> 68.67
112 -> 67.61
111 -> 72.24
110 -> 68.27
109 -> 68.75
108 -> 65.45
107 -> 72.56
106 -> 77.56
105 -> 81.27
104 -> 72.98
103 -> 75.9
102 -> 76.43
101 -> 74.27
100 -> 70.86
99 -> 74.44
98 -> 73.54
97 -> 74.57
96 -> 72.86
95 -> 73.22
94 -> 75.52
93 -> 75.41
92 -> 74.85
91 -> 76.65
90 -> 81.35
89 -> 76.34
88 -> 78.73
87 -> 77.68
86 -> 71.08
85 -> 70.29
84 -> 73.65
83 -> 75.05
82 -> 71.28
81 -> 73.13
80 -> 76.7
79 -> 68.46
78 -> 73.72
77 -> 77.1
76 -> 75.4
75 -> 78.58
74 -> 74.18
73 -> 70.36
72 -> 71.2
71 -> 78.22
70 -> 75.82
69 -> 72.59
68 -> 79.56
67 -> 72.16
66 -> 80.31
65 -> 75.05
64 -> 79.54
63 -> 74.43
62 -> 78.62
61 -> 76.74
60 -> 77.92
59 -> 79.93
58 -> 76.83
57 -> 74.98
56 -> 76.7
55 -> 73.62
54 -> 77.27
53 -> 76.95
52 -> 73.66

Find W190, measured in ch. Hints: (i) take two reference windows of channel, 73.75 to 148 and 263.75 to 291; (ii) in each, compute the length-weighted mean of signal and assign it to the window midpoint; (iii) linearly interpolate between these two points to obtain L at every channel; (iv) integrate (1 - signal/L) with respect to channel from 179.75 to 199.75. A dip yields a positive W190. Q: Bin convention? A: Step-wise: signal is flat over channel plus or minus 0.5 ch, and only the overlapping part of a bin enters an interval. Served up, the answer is 2.9 ch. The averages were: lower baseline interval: 70.2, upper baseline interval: 62.8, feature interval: 56.9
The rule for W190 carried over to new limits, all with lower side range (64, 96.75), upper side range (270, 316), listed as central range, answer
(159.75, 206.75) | 8.07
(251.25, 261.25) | 1.32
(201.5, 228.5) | 5.76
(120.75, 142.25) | 1.66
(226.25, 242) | 3.71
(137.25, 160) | 3.82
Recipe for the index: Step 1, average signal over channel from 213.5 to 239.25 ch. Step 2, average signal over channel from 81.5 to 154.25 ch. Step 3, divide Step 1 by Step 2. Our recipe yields 0.7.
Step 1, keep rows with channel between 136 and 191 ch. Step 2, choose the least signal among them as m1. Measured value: 52.35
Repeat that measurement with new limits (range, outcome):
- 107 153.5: 55.2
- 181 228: 46.14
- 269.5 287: 60.36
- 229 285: 47.45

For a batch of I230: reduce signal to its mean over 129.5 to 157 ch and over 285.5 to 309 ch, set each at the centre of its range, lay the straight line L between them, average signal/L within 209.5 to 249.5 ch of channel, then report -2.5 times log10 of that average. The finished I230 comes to 0.18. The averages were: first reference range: 60.9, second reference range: 61.6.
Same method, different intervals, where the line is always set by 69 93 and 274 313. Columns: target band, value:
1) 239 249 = 0.22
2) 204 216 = 0.24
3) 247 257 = 0.20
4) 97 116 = 0.02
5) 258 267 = 0.09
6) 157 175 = 0.21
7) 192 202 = 0.20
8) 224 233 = 0.32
